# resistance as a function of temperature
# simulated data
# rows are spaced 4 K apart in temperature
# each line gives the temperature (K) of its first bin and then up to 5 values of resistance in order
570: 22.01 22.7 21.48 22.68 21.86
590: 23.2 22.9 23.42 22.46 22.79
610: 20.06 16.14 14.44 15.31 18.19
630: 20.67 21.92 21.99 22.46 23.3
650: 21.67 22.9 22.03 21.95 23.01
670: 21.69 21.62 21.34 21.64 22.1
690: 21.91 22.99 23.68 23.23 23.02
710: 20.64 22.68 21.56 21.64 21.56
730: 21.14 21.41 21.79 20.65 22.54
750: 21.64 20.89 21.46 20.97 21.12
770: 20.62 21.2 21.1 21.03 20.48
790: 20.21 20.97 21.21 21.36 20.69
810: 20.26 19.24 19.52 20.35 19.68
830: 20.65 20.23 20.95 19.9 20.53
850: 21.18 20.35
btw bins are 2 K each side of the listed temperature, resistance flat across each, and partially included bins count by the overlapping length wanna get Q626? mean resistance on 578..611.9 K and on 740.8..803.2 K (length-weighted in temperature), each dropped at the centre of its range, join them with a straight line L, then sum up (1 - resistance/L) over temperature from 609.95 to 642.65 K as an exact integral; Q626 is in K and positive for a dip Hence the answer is 4.9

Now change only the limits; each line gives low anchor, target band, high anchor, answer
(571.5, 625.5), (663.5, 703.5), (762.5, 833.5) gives -3.26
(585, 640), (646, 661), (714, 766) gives -1.17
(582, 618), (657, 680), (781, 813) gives -0.94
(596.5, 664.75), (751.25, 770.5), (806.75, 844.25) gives -0.72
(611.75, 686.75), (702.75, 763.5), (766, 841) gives -2.88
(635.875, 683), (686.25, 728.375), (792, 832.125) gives -1.32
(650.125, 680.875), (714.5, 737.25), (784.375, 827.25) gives -0.25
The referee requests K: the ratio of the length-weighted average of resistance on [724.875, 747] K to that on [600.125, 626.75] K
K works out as 1.16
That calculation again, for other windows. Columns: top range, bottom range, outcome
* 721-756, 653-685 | 0.98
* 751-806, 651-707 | 0.94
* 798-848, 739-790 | 0.96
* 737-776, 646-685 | 0.96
